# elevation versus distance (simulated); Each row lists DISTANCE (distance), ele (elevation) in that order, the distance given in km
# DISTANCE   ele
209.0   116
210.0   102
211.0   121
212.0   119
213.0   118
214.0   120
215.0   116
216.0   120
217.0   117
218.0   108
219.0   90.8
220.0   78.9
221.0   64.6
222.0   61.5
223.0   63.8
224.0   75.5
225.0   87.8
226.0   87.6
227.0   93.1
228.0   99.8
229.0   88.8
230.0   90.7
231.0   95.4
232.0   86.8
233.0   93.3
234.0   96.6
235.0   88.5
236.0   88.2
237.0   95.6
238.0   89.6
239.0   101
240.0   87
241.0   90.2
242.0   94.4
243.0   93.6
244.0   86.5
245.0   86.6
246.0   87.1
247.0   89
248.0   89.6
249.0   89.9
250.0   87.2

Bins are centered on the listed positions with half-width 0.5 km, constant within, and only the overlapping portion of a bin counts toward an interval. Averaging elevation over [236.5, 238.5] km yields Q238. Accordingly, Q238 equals 92.6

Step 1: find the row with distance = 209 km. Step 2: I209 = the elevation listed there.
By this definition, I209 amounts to 116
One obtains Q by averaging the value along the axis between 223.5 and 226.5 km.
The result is 83.6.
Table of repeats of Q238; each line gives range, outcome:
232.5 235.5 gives 92.8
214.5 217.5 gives 118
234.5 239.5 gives 92.6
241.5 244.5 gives 91.5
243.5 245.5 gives 86.5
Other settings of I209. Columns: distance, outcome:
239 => 101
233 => 93.3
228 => 99.8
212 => 119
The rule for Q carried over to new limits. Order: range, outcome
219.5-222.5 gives 68.3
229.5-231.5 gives 93.1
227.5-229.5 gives 94.3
